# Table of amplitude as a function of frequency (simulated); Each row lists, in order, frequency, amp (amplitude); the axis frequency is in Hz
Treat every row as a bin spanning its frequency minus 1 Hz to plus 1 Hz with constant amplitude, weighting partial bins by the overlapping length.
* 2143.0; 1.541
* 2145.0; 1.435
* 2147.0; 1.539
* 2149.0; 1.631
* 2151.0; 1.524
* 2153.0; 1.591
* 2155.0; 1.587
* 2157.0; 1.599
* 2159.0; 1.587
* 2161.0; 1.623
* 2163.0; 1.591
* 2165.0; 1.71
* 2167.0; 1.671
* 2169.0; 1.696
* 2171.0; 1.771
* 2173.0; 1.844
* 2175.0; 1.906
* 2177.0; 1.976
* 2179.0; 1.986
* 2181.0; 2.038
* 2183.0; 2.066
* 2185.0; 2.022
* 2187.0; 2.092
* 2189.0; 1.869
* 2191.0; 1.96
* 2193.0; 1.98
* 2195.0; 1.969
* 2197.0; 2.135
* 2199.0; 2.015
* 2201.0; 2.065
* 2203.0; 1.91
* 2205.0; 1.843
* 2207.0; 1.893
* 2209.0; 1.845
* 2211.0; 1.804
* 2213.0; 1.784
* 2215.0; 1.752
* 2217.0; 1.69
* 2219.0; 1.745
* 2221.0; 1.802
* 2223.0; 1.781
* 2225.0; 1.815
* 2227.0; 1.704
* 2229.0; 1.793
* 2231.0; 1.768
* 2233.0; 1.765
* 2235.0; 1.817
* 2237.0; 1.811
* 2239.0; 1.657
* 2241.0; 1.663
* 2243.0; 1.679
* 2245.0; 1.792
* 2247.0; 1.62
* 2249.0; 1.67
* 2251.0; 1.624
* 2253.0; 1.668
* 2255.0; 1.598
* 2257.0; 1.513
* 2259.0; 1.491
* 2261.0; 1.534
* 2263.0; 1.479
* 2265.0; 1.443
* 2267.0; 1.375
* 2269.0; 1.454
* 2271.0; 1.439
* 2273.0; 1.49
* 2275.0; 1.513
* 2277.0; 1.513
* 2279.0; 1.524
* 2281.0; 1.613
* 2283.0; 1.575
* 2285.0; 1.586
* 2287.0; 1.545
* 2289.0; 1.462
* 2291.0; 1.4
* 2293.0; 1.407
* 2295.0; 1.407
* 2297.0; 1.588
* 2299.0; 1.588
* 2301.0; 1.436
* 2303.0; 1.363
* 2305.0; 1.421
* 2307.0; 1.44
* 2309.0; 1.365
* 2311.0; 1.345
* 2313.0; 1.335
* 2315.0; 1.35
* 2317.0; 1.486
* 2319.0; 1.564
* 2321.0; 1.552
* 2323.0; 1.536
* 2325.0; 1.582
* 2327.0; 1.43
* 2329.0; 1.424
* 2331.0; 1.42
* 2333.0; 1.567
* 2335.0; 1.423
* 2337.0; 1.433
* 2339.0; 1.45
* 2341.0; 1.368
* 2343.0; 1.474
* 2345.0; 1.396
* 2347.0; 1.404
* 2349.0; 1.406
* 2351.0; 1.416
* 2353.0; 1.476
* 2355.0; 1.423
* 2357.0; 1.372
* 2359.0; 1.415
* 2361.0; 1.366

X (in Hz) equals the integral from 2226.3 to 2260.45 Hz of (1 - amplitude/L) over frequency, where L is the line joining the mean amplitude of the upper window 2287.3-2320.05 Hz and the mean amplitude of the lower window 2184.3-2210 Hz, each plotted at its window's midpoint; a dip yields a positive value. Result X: 1.1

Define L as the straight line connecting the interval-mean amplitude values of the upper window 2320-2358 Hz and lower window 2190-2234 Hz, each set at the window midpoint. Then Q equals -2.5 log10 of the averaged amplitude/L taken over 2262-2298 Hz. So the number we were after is 0.10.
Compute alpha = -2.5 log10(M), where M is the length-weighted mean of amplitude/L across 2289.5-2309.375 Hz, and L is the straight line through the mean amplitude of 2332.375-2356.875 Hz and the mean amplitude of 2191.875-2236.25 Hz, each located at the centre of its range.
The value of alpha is 0.09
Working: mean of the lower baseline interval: 1.85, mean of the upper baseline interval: 1.43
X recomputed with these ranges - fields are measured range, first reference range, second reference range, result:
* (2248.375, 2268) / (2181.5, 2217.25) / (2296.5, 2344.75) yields 1.9 Hz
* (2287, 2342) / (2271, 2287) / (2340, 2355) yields 0.9 Hz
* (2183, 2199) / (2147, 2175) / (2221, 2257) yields -3.2 Hz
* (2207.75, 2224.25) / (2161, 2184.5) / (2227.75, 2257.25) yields -0.2 Hz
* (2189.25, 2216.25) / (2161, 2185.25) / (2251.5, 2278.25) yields -2.8 Hz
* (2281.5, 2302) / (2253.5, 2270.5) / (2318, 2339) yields -0.2 Hz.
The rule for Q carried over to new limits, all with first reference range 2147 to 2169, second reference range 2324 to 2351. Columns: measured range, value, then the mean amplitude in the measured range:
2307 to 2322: 0.027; 1.43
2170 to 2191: -0.225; 1.96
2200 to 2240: -0.161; 1.8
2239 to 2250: -0.102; 1.68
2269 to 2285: -0.017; 1.52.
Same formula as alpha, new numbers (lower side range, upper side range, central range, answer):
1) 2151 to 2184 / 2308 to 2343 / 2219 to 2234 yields -0.083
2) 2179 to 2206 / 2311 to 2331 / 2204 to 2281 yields 0.082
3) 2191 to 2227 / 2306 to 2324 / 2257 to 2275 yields 0.119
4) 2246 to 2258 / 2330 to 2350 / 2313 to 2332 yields -0.004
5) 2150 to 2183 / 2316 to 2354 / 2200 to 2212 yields -0.132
